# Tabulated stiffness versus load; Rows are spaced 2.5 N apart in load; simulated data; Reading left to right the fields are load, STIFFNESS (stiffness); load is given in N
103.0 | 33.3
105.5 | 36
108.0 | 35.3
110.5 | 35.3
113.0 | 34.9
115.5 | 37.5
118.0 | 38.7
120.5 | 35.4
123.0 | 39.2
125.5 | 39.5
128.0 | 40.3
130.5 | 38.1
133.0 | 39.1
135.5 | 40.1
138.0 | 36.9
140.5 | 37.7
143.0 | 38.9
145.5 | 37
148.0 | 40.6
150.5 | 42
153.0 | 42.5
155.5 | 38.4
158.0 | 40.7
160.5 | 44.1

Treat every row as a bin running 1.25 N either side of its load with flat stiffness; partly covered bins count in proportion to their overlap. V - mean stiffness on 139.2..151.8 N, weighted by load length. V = 39.2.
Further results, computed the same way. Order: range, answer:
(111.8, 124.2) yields 37.1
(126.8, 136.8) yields 39.4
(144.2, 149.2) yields 38.8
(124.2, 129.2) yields 39.9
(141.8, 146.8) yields 38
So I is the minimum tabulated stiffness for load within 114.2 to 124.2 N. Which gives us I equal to 35.4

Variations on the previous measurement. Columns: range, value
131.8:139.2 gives 36.9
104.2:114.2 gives 34.9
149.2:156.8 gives 38.4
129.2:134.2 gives 38.1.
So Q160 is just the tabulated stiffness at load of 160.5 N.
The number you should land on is 44.1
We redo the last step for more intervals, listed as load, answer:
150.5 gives 42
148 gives 40.6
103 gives 33.3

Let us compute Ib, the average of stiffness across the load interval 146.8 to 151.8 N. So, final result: 41.3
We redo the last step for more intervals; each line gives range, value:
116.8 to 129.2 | 38.6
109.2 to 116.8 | 35.9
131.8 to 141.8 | 38.4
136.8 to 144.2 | 37.8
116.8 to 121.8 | 37.1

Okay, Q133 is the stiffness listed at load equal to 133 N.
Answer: 39.1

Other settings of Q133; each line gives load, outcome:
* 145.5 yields 37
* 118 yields 38.7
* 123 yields 39.2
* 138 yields 36.9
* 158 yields 40.7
